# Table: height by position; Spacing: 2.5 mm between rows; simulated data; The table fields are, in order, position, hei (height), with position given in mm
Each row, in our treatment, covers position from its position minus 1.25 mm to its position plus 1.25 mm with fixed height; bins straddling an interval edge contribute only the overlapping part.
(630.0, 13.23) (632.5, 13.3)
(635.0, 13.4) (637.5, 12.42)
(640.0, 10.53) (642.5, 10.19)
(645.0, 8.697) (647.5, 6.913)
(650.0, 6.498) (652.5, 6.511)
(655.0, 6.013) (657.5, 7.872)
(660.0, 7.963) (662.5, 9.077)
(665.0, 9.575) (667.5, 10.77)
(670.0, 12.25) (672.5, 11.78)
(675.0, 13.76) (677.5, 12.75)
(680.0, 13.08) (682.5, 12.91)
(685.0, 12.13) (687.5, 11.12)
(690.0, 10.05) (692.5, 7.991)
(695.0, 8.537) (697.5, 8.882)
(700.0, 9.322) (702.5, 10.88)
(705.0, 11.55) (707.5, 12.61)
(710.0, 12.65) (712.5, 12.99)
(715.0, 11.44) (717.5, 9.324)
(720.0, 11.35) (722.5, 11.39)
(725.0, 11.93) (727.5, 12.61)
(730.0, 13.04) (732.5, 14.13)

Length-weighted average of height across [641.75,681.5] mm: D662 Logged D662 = 9.62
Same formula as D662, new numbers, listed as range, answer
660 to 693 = 11.3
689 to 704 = 9.3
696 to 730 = 11.3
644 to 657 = 6.95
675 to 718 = 11.2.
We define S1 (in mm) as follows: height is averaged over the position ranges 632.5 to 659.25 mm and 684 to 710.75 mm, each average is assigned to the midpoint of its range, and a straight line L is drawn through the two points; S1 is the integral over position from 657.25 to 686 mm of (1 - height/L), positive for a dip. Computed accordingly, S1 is -4.28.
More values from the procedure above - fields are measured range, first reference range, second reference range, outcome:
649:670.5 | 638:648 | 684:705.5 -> 2.8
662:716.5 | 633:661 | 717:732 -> -3.7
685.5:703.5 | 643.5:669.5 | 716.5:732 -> 0.9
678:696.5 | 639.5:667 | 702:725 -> -1.5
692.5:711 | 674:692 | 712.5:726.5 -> 1.9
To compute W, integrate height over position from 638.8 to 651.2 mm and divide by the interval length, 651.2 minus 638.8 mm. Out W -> 8.57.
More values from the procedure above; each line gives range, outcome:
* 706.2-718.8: 11.8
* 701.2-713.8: 12.1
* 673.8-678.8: 13.2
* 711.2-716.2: 12.2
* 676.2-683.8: 12.9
